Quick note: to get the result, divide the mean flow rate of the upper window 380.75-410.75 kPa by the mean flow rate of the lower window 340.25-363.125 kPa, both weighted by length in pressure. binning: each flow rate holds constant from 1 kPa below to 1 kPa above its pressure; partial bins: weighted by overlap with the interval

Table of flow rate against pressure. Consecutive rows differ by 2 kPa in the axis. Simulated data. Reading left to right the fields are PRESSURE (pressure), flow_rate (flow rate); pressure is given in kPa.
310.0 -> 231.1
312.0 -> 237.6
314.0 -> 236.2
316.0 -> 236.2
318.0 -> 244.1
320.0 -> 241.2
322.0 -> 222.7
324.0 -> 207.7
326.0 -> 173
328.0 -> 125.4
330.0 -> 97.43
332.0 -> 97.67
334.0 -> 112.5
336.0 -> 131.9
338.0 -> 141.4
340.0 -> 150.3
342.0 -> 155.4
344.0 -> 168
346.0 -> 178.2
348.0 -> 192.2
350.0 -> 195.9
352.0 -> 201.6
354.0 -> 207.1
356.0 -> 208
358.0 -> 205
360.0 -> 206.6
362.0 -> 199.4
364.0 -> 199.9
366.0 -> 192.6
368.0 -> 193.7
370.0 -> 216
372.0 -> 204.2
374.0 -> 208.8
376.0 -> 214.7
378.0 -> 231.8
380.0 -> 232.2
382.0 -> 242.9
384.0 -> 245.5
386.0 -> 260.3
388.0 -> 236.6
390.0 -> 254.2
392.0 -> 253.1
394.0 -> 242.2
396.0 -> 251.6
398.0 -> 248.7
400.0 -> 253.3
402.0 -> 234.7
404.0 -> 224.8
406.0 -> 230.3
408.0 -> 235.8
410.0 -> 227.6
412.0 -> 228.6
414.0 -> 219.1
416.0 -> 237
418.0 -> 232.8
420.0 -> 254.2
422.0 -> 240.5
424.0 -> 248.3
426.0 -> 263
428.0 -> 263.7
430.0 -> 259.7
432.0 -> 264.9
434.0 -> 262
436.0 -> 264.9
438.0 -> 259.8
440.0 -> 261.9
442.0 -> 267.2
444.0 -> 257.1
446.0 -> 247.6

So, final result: 1.27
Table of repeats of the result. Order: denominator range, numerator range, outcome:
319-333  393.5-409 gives 1.44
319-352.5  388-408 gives 1.48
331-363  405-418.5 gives 1.34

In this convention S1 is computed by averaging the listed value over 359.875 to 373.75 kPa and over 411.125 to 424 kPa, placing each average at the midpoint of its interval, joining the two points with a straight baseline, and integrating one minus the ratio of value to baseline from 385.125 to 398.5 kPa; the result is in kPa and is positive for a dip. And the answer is -1.9 kPa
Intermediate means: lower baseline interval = 202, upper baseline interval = 236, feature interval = 249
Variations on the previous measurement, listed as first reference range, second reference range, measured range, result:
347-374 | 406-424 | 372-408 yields -2.99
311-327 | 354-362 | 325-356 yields 8.20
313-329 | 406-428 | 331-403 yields 6.65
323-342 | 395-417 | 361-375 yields -1.27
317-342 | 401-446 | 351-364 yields -1.18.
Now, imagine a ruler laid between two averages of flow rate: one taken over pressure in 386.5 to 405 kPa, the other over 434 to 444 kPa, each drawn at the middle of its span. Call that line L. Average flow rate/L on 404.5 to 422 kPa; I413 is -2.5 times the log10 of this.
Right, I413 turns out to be 0.084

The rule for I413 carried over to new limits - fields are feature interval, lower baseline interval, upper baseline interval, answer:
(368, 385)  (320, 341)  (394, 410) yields -0.08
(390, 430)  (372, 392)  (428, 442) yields 0.03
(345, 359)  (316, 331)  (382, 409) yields 0.07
